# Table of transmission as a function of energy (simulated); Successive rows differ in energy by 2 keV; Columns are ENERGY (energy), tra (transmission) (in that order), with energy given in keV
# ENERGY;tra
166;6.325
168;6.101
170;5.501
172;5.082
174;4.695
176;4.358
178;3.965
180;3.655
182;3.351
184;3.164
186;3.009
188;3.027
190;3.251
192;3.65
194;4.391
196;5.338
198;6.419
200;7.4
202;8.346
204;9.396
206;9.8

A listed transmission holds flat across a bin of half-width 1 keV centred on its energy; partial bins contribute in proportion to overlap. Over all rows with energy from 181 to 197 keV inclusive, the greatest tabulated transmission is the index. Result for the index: 5.338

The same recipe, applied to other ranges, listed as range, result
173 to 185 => 4.695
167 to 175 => 6.101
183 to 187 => 3.164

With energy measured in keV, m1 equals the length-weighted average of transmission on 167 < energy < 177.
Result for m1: 5.15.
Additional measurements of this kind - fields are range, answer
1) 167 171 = 5.8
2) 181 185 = 3.26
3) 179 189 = 3.24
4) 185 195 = 3.47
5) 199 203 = 7.87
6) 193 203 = 6.38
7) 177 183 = 3.66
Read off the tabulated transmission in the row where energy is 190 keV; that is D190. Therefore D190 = 3.251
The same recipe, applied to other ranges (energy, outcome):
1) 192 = 3.65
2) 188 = 3.027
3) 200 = 7.4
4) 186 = 3.009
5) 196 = 5.338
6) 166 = 6.325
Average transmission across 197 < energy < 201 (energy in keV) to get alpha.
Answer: 6.91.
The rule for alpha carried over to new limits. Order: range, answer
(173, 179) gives 4.34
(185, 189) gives 3.02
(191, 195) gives 4.02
